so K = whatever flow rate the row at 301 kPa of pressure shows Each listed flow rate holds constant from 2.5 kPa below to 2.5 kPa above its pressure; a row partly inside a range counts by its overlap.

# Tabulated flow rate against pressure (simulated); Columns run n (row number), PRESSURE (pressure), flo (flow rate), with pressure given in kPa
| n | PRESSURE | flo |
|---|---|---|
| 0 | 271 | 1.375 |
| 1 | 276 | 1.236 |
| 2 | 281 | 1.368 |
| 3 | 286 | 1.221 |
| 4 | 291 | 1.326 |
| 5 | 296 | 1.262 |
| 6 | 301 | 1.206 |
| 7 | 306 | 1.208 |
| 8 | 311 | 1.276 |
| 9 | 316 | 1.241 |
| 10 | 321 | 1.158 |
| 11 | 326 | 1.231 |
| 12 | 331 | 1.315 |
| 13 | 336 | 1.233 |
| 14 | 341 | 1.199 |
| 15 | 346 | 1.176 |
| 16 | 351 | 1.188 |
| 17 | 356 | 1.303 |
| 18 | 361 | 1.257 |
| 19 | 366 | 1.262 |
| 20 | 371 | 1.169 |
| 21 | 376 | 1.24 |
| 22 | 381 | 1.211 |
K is 1.206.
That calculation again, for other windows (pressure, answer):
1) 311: 1.276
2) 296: 1.262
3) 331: 1.315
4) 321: 1.158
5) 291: 1.326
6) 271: 1.375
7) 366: 1.262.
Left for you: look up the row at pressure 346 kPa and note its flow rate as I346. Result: 1.176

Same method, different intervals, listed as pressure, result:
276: 1.236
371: 1.169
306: 1.208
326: 1.231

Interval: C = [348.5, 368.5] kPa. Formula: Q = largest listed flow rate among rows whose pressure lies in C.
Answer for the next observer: 1.303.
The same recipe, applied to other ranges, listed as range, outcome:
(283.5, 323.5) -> 1.326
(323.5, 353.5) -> 1.315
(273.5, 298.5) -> 1.368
